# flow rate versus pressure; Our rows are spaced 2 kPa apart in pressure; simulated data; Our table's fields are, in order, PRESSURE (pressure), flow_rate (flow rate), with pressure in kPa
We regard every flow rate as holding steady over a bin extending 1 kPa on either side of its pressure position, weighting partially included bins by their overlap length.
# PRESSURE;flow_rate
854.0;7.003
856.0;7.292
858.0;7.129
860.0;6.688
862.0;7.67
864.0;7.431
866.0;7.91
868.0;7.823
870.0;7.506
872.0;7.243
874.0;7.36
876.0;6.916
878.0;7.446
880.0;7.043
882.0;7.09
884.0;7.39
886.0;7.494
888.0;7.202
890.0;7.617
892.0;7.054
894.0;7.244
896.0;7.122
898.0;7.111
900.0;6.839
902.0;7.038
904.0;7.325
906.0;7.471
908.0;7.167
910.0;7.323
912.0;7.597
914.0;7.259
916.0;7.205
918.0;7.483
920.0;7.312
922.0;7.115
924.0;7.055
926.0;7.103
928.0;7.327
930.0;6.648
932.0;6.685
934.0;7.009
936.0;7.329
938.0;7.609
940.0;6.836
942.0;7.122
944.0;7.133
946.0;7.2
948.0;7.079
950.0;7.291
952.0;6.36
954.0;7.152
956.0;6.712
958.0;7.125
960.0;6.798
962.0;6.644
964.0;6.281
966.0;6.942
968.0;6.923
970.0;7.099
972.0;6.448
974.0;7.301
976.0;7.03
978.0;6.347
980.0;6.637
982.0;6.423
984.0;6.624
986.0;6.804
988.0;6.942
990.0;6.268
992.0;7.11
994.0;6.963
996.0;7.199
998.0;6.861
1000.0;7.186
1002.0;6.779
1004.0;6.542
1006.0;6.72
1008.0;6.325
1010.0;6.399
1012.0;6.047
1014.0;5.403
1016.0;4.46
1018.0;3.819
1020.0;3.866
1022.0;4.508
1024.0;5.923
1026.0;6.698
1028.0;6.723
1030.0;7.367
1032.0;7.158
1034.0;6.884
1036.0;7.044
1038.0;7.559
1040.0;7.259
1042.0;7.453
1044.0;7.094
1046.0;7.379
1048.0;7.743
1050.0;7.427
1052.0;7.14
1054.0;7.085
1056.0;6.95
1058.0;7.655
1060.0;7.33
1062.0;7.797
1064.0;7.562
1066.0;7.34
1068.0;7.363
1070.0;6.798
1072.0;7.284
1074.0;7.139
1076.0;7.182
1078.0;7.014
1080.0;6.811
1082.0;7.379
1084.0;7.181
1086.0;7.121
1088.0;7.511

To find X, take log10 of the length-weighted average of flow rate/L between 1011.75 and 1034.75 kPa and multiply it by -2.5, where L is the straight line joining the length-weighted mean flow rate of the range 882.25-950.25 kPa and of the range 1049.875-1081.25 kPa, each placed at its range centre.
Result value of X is 0.25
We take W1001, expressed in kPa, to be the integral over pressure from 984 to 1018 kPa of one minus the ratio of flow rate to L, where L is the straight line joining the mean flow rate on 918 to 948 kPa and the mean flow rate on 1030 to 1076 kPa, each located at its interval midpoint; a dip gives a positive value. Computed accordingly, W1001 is 3.7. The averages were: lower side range 7.12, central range 6.43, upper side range 7.29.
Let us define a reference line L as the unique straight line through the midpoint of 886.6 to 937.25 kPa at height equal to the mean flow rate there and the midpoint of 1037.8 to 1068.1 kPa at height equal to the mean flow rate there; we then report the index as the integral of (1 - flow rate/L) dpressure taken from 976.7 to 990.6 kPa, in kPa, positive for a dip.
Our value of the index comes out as 1.3 kPa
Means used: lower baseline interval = 7.19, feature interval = 6.6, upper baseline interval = 7.38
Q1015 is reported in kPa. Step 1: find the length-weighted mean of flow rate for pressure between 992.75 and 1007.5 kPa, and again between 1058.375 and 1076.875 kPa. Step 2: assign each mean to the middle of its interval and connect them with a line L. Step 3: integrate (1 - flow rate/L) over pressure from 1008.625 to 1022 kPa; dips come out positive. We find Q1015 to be 3.8 kPa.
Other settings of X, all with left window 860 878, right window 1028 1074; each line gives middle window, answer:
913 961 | 0.045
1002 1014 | 0.154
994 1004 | 0.057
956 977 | 0.077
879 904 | 0.033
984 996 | 0.077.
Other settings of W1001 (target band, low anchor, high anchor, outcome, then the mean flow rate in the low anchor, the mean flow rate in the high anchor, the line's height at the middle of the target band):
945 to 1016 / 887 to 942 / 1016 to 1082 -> 3.2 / 7.19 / 6.86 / 7.03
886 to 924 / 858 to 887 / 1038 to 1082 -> 0.5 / 7.35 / 7.29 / 7.34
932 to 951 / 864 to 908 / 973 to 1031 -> -0.9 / 7.3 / 6.32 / 6.83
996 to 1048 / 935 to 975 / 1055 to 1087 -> 5.2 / 6.97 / 7.24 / 7.13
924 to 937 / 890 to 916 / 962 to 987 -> 0.0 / 7.23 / 6.73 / 7.04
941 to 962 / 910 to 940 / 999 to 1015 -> -0.1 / 7.19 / 6.43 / 6.94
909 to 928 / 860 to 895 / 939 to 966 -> -0.4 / 7.36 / 6.9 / 7.11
